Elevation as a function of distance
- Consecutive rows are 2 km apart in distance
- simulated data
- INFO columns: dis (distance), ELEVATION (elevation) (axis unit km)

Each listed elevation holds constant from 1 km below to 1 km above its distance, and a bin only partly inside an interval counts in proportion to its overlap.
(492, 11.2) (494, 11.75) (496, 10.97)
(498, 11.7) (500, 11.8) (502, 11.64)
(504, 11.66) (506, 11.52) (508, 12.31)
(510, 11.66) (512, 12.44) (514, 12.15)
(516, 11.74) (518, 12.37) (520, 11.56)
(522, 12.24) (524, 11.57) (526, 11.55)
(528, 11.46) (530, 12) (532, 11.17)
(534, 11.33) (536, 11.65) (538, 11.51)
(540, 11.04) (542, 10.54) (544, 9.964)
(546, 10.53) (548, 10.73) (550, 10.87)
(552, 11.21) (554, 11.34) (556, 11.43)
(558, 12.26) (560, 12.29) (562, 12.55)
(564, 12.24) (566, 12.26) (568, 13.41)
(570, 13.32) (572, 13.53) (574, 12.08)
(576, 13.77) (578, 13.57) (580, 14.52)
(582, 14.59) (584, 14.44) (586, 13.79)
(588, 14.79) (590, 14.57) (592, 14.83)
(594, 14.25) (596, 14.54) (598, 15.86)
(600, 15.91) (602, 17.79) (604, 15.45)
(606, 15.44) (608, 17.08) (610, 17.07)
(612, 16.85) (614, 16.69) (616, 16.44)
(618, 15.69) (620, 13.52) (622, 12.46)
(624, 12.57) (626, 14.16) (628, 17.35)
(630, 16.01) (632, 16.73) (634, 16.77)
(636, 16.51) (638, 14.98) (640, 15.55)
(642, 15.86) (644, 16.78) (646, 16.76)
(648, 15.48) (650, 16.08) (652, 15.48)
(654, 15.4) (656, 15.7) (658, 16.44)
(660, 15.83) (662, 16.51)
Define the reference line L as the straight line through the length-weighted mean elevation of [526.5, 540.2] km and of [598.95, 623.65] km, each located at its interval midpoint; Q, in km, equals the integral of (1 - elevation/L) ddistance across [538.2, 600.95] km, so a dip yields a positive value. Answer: 2.83 km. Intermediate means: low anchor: 11.5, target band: 12.9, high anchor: 15.8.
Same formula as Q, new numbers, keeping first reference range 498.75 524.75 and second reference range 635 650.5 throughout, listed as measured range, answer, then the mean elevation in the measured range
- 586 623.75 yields -1.54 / 15.4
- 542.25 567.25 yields 3.38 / 11.5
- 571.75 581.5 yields 0.27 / 13.5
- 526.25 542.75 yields 1.63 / 11.4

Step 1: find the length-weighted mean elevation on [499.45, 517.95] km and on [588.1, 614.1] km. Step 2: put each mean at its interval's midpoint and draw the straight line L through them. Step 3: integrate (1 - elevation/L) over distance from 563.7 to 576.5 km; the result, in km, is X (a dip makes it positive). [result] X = 1.4 km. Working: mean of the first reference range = 11.9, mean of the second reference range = 15.8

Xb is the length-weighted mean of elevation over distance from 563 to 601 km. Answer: 14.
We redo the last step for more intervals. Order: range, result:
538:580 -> 12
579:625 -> 15.2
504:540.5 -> 11.7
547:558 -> 11.2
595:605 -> 15.9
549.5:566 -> 11.8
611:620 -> 16.1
